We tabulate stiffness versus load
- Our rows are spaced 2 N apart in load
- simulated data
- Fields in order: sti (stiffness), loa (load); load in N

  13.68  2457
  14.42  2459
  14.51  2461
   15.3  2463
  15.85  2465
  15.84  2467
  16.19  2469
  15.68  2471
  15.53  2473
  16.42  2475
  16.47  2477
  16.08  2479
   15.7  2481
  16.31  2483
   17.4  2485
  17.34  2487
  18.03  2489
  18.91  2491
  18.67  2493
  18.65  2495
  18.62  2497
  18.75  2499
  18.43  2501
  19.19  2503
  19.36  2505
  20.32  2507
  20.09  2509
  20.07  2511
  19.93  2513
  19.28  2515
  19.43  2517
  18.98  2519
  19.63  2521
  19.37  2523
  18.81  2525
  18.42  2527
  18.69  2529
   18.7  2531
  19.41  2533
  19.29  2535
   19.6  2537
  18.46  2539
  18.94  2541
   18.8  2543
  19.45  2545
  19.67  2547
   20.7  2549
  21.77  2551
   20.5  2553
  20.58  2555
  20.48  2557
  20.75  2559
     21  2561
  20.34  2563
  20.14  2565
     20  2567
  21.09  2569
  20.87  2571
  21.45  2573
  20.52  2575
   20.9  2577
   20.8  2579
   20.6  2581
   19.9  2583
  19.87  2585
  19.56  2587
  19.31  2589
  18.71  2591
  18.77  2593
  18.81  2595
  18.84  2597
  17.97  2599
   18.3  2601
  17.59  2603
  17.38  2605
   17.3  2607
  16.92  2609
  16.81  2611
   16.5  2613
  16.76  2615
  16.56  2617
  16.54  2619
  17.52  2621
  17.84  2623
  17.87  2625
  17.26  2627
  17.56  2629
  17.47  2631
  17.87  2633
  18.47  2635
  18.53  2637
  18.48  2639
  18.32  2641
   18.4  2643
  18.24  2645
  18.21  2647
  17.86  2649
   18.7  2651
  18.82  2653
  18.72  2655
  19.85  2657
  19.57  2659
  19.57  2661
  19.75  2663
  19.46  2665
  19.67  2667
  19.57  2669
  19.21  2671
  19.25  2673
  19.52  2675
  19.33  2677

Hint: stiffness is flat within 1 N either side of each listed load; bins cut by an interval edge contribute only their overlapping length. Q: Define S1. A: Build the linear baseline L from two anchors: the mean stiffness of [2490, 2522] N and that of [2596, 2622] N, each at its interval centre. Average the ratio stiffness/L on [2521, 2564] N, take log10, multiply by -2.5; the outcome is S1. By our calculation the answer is -0.06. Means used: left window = 19.3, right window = 17.3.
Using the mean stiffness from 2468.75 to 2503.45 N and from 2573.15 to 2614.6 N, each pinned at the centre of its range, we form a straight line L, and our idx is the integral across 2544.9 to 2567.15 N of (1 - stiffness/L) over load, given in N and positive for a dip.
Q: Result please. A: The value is -2.70 N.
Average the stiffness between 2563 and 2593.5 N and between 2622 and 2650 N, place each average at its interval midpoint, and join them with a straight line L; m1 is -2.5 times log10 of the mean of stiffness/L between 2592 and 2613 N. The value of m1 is 0.09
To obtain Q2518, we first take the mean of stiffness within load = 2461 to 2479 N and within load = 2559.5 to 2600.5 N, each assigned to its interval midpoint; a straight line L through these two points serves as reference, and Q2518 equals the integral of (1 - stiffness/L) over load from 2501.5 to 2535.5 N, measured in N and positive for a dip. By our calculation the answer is -3.3 N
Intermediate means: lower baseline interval 15.8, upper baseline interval 20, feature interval 19.3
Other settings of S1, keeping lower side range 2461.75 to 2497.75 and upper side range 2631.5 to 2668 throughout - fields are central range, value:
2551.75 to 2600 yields -0.12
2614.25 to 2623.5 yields 0.09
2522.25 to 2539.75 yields -0.09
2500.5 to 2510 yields -0.14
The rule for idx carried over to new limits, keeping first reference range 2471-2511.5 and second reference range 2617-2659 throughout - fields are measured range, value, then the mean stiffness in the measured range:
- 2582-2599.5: -1.02 N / 19.1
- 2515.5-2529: -0.83 N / 19.1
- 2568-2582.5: -2.26 N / 20.9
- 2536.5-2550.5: -1.13 N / 19.5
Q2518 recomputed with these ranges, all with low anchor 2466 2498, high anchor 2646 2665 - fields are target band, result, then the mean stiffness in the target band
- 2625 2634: 0.55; 17.6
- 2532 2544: -0.98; 19.1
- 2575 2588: -1.53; 20.3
